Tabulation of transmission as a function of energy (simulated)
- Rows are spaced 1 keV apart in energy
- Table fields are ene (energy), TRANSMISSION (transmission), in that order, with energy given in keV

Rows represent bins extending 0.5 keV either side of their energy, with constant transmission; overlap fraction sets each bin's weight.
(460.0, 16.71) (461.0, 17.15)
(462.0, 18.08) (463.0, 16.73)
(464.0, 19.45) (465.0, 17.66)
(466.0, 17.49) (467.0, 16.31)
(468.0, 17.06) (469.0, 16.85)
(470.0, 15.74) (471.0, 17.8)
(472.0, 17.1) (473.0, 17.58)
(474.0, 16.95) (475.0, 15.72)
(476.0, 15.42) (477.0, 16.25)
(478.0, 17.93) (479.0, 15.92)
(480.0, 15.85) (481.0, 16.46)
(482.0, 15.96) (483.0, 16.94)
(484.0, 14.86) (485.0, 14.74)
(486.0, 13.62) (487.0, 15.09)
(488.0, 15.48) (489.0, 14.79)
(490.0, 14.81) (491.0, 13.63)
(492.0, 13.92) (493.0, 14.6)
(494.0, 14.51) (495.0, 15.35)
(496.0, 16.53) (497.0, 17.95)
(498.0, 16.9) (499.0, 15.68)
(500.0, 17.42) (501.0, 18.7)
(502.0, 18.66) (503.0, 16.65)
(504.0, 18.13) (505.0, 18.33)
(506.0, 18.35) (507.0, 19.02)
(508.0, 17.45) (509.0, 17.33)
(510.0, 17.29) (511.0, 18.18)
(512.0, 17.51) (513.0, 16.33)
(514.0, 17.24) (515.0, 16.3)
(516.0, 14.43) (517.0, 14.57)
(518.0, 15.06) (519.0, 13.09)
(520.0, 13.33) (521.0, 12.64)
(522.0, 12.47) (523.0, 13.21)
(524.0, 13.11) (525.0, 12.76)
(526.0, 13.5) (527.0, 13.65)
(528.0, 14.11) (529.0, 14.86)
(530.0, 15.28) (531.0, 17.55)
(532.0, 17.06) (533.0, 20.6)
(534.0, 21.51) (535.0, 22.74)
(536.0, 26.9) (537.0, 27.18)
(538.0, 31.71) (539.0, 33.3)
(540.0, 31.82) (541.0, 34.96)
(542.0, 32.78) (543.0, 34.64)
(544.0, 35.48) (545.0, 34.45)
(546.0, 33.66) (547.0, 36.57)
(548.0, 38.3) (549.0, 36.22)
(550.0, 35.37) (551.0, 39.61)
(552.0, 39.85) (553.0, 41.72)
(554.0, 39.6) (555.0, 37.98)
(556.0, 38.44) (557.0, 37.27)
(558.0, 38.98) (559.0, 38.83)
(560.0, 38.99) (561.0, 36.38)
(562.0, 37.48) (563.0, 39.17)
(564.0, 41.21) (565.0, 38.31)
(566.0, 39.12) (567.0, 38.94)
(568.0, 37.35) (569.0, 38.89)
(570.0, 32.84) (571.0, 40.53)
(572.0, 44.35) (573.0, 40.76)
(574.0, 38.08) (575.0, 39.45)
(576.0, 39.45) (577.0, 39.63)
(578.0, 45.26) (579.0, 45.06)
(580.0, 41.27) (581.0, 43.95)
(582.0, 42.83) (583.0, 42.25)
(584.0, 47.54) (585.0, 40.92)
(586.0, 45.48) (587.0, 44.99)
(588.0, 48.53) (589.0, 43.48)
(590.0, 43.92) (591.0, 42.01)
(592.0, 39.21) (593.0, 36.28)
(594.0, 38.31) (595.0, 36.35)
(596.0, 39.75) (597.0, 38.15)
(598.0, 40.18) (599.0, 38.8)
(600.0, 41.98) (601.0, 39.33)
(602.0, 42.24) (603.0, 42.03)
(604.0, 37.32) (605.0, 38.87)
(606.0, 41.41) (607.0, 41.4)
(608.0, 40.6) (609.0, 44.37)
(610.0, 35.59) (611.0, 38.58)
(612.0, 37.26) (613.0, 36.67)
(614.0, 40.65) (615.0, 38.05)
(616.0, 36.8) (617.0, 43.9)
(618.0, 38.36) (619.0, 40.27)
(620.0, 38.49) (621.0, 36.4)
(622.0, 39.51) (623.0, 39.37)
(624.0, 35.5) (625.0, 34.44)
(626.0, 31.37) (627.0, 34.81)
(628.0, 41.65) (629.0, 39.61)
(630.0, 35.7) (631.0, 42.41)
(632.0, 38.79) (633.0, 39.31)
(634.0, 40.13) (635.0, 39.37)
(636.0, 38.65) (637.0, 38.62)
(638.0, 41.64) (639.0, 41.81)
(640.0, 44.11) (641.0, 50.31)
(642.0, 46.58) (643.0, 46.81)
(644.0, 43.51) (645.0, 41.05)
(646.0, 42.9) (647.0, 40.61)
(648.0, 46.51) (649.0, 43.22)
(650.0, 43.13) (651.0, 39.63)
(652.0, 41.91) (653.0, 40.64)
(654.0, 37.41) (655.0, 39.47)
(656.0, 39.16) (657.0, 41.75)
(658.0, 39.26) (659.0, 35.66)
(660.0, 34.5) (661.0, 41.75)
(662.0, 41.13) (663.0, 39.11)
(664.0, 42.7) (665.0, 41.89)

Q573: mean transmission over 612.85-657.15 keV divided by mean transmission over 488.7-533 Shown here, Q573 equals 2.55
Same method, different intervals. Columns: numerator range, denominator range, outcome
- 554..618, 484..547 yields 2.11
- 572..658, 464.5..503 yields 2.51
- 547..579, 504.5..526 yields 2.51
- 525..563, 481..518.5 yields 1.88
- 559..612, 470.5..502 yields 2.53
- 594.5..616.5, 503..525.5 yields 2.50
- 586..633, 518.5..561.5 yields 1.42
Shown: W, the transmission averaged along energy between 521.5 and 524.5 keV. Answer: 12.9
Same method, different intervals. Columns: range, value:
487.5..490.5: 15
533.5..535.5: 22.1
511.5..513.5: 16.9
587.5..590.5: 45.3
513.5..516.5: 16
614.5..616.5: 37.4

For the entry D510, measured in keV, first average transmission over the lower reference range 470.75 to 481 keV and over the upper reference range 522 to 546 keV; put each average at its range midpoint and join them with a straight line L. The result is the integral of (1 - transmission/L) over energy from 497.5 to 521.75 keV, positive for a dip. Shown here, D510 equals 4.49 keV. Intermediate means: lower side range 16.6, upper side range 23.2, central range 16.6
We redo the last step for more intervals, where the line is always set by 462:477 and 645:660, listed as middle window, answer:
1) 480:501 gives 4.4 keV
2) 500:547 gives 7.6 keV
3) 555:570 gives -4.8 keV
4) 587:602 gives -3.4 keV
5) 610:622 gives -0.9 keV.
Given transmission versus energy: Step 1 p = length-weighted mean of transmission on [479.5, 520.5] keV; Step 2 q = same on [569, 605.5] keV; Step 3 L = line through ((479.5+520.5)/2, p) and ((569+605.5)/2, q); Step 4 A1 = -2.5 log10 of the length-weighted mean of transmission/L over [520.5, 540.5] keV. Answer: 0.295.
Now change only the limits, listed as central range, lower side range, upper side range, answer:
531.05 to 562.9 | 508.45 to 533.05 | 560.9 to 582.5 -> -0.20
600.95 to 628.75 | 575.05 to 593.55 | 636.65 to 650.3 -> 0.12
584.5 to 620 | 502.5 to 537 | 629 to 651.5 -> -0.19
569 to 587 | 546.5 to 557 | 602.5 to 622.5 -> -0.08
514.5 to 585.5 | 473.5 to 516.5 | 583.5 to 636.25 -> -0.11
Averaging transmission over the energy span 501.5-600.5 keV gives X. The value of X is 31.1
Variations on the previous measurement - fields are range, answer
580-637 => 39.9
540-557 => 36.7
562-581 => 40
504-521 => 16.4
